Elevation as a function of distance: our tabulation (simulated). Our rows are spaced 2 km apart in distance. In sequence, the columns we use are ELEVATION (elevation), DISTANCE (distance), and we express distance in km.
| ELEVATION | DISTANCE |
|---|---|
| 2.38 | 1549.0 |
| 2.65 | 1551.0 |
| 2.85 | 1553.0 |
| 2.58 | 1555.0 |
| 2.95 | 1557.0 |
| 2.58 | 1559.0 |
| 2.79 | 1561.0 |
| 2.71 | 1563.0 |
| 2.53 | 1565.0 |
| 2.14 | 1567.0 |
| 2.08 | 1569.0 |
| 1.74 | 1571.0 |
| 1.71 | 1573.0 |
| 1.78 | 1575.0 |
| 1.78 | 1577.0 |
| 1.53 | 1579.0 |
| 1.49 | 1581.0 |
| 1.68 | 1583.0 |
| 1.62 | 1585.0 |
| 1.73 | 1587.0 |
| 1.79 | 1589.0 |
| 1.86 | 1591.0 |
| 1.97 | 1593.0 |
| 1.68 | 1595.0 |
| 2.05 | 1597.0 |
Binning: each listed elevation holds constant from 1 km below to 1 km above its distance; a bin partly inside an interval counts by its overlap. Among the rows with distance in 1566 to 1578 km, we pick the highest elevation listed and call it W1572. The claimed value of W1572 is 2.14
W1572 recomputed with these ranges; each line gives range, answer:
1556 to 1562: 2.95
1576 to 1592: 1.86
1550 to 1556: 2.85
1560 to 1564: 2.79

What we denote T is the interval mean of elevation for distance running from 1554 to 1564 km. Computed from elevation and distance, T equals 2.72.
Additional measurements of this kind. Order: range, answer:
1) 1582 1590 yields 1.71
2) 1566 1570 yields 2.11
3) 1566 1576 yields 1.89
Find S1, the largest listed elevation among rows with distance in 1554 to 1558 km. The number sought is 2.95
